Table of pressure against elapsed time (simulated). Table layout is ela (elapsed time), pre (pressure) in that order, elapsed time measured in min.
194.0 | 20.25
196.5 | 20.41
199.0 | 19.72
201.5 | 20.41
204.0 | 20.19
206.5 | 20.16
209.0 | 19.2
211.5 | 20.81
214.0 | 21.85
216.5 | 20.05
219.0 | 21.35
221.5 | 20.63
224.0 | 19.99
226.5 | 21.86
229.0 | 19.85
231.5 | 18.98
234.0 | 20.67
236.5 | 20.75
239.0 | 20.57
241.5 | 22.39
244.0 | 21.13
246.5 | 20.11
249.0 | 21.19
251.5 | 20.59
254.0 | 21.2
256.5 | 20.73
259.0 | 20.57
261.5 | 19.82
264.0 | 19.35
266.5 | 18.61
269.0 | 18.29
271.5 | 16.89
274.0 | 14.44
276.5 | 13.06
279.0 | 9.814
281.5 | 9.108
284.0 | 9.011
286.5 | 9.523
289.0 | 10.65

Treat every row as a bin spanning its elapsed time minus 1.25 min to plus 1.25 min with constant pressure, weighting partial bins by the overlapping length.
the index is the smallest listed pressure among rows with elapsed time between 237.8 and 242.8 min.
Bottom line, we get 20.57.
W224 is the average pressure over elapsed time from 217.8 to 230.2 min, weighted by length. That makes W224 20.7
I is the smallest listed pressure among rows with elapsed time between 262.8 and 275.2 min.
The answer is 14.44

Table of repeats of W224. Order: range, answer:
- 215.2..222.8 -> 20.7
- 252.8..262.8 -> 20.6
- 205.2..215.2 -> 20.5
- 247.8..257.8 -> 20.9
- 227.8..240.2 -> 20.2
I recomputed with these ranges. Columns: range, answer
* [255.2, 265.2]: 19.35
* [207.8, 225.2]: 19.2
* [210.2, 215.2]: 20.81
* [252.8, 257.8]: 20.73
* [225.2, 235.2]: 18.98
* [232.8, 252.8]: 20.11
